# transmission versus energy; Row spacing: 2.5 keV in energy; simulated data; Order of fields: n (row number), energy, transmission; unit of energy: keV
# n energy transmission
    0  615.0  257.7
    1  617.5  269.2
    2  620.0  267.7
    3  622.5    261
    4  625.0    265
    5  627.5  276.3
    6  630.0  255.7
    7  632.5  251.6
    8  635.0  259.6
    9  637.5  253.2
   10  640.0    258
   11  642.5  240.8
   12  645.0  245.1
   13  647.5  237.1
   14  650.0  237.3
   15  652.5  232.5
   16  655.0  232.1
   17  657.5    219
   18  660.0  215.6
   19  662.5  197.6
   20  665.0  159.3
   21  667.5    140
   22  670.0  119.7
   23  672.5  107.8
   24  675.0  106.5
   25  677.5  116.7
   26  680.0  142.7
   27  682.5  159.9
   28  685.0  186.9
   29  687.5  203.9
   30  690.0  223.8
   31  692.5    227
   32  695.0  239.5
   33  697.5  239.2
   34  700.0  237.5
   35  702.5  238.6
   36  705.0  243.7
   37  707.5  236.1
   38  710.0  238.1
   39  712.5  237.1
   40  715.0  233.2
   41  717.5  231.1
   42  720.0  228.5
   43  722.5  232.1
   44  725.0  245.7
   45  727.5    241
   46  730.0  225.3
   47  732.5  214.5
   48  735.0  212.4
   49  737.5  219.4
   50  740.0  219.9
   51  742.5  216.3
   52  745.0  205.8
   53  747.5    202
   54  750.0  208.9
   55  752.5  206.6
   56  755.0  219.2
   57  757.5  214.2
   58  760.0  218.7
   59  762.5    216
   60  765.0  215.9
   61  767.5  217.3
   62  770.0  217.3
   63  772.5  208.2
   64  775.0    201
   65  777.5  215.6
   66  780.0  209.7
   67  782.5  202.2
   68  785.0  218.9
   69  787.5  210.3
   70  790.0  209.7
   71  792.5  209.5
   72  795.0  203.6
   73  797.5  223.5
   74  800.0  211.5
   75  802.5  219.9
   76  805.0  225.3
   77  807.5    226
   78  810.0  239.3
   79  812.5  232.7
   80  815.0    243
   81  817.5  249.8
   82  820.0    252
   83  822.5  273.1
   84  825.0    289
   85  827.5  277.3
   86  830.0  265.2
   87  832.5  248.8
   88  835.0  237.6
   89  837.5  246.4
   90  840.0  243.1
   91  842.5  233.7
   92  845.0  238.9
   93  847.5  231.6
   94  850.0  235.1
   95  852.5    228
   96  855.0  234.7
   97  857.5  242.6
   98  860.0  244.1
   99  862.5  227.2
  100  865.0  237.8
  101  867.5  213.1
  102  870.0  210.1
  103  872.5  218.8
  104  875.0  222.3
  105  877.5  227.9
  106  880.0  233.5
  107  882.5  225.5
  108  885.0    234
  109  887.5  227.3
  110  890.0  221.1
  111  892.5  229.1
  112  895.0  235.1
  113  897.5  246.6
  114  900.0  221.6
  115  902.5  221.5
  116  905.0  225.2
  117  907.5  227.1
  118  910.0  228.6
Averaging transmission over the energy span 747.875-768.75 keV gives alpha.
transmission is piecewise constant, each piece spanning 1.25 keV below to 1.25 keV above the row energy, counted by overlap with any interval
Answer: 214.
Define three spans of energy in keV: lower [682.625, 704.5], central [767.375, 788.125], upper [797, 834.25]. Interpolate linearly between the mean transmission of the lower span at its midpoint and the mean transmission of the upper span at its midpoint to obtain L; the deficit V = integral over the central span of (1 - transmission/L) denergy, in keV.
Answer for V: 2.4 keV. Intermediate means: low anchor 222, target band 211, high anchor 245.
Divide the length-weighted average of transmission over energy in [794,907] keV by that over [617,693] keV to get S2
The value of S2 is 1.11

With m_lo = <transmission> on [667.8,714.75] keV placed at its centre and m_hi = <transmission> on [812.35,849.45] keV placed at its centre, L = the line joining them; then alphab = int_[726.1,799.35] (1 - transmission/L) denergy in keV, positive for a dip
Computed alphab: 3.0 keV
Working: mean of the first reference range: 194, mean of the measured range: 214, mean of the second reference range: 251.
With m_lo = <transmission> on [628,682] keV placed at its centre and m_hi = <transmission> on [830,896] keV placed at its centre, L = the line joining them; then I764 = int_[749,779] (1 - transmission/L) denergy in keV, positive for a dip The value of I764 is 0.6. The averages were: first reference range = 202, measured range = 213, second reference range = 232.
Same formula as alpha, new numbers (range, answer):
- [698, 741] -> 232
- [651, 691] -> 173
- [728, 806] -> 214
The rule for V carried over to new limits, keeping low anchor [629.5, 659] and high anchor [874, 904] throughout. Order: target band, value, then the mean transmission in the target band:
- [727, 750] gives 2.1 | 216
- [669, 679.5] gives 5.5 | 115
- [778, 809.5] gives 2.6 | 215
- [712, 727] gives 0.2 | 235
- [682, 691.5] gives 1.7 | 197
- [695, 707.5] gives 0.0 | 239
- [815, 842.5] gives -2.9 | 256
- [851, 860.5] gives -0.2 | 237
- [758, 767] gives 0.7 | 217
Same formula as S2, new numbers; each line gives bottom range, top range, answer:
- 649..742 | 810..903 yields 1.15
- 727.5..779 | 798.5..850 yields 1.14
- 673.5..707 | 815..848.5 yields 1.28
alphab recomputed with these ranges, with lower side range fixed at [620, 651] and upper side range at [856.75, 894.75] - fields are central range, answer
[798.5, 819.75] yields 0.3 keV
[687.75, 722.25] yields 1.8 keV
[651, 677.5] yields 8.5 keV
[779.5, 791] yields 1.3 keV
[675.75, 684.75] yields 3.8 keV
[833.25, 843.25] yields -0.4 keV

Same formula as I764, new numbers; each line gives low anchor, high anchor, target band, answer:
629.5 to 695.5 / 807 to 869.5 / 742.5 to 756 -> 0.80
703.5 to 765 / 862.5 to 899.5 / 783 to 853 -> -3.30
